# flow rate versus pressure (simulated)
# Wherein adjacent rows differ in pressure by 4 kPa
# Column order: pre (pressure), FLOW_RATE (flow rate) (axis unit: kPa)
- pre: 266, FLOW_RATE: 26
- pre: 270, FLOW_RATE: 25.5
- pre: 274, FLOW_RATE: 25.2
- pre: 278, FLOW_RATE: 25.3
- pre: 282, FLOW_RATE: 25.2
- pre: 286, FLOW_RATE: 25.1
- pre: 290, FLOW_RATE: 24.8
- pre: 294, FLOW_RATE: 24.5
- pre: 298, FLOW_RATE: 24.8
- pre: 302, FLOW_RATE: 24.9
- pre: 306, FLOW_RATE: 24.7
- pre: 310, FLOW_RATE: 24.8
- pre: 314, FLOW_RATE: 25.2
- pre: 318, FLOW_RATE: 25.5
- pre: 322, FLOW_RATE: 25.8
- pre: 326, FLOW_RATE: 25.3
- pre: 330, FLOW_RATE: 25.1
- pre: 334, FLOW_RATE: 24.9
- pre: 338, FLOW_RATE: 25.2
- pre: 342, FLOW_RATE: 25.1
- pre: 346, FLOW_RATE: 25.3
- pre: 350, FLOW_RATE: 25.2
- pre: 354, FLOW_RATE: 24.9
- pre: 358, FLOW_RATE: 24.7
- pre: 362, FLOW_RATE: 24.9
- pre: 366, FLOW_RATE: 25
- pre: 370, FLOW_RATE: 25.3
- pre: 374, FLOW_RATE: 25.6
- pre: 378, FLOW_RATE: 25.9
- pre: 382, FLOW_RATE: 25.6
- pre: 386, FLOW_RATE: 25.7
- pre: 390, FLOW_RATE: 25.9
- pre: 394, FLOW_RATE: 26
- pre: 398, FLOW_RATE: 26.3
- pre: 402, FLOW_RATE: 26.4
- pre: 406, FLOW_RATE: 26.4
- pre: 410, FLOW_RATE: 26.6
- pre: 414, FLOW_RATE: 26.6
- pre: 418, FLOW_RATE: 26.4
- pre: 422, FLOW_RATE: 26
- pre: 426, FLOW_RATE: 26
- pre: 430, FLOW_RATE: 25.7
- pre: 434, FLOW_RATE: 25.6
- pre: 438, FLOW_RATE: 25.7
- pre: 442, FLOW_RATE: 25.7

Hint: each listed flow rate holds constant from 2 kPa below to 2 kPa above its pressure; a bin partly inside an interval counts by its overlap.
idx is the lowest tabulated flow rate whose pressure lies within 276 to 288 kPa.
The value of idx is 25.1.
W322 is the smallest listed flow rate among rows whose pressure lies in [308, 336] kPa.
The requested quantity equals 24.8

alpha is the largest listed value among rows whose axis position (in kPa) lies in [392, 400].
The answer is 26.3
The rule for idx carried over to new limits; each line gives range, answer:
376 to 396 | 25.6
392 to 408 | 26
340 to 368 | 24.7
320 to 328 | 25.3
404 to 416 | 26.4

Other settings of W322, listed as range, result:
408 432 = 25.7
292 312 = 24.5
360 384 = 24.9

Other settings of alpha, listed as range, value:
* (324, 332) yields 25.3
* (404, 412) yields 26.6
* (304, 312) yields 24.8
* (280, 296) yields 25.2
